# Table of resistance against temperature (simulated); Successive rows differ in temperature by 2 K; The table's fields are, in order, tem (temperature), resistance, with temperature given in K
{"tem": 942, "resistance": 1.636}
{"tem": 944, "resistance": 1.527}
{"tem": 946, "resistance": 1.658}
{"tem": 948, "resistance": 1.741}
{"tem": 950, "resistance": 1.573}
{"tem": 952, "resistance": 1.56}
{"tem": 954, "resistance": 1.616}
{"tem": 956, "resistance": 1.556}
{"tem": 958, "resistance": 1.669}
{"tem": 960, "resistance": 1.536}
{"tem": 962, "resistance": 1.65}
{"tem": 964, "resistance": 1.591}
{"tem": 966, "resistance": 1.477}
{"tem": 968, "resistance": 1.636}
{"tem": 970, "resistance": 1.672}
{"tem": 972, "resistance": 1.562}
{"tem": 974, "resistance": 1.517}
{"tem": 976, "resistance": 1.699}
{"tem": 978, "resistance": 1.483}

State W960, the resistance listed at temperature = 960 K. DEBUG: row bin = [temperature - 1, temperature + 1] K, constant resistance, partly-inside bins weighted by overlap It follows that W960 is 1.536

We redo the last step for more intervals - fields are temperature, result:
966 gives 1.477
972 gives 1.562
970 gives 1.672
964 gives 1.591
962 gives 1.65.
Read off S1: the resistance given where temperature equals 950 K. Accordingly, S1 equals 1.573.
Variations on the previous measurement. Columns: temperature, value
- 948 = 1.741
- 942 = 1.636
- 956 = 1.556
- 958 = 1.669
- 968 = 1.636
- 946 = 1.658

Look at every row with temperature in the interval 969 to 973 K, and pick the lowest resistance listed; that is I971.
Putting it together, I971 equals 1.562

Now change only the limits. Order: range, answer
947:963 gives 1.536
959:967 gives 1.477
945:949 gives 1.658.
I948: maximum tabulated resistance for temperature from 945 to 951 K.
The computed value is 1.741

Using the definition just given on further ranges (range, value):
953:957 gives 1.616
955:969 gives 1.669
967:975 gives 1.672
